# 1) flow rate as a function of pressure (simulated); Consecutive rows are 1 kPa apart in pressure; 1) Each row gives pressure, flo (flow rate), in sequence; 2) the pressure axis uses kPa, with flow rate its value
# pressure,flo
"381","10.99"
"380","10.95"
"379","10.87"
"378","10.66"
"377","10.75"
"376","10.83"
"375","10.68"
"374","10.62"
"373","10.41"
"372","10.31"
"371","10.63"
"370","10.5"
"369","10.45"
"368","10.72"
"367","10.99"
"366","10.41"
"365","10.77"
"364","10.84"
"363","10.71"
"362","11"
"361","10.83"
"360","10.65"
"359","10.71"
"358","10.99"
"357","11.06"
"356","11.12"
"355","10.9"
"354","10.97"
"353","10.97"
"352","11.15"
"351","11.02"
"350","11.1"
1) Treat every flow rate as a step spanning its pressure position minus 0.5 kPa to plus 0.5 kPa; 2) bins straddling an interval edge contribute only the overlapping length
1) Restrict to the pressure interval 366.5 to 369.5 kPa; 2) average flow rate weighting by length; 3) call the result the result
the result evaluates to 10.7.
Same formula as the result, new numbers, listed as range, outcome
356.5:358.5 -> 11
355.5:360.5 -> 10.9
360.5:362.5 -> 10.9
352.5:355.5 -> 10.9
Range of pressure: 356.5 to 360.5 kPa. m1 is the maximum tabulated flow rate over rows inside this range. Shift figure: 11.06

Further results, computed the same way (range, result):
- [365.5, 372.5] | 10.99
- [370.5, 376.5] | 10.83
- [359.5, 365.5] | 11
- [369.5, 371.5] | 10.63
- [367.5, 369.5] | 10.72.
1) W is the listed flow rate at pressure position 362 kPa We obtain 11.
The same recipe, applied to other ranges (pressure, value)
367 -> 10.99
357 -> 11.06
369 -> 10.45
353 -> 10.97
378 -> 10.66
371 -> 10.63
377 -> 10.75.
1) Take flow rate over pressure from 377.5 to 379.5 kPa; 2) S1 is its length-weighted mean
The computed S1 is 10.8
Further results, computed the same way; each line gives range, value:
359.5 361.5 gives 10.7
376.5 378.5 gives 10.7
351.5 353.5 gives 11.1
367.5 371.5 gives 10.6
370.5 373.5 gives 10.5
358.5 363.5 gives 10.8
